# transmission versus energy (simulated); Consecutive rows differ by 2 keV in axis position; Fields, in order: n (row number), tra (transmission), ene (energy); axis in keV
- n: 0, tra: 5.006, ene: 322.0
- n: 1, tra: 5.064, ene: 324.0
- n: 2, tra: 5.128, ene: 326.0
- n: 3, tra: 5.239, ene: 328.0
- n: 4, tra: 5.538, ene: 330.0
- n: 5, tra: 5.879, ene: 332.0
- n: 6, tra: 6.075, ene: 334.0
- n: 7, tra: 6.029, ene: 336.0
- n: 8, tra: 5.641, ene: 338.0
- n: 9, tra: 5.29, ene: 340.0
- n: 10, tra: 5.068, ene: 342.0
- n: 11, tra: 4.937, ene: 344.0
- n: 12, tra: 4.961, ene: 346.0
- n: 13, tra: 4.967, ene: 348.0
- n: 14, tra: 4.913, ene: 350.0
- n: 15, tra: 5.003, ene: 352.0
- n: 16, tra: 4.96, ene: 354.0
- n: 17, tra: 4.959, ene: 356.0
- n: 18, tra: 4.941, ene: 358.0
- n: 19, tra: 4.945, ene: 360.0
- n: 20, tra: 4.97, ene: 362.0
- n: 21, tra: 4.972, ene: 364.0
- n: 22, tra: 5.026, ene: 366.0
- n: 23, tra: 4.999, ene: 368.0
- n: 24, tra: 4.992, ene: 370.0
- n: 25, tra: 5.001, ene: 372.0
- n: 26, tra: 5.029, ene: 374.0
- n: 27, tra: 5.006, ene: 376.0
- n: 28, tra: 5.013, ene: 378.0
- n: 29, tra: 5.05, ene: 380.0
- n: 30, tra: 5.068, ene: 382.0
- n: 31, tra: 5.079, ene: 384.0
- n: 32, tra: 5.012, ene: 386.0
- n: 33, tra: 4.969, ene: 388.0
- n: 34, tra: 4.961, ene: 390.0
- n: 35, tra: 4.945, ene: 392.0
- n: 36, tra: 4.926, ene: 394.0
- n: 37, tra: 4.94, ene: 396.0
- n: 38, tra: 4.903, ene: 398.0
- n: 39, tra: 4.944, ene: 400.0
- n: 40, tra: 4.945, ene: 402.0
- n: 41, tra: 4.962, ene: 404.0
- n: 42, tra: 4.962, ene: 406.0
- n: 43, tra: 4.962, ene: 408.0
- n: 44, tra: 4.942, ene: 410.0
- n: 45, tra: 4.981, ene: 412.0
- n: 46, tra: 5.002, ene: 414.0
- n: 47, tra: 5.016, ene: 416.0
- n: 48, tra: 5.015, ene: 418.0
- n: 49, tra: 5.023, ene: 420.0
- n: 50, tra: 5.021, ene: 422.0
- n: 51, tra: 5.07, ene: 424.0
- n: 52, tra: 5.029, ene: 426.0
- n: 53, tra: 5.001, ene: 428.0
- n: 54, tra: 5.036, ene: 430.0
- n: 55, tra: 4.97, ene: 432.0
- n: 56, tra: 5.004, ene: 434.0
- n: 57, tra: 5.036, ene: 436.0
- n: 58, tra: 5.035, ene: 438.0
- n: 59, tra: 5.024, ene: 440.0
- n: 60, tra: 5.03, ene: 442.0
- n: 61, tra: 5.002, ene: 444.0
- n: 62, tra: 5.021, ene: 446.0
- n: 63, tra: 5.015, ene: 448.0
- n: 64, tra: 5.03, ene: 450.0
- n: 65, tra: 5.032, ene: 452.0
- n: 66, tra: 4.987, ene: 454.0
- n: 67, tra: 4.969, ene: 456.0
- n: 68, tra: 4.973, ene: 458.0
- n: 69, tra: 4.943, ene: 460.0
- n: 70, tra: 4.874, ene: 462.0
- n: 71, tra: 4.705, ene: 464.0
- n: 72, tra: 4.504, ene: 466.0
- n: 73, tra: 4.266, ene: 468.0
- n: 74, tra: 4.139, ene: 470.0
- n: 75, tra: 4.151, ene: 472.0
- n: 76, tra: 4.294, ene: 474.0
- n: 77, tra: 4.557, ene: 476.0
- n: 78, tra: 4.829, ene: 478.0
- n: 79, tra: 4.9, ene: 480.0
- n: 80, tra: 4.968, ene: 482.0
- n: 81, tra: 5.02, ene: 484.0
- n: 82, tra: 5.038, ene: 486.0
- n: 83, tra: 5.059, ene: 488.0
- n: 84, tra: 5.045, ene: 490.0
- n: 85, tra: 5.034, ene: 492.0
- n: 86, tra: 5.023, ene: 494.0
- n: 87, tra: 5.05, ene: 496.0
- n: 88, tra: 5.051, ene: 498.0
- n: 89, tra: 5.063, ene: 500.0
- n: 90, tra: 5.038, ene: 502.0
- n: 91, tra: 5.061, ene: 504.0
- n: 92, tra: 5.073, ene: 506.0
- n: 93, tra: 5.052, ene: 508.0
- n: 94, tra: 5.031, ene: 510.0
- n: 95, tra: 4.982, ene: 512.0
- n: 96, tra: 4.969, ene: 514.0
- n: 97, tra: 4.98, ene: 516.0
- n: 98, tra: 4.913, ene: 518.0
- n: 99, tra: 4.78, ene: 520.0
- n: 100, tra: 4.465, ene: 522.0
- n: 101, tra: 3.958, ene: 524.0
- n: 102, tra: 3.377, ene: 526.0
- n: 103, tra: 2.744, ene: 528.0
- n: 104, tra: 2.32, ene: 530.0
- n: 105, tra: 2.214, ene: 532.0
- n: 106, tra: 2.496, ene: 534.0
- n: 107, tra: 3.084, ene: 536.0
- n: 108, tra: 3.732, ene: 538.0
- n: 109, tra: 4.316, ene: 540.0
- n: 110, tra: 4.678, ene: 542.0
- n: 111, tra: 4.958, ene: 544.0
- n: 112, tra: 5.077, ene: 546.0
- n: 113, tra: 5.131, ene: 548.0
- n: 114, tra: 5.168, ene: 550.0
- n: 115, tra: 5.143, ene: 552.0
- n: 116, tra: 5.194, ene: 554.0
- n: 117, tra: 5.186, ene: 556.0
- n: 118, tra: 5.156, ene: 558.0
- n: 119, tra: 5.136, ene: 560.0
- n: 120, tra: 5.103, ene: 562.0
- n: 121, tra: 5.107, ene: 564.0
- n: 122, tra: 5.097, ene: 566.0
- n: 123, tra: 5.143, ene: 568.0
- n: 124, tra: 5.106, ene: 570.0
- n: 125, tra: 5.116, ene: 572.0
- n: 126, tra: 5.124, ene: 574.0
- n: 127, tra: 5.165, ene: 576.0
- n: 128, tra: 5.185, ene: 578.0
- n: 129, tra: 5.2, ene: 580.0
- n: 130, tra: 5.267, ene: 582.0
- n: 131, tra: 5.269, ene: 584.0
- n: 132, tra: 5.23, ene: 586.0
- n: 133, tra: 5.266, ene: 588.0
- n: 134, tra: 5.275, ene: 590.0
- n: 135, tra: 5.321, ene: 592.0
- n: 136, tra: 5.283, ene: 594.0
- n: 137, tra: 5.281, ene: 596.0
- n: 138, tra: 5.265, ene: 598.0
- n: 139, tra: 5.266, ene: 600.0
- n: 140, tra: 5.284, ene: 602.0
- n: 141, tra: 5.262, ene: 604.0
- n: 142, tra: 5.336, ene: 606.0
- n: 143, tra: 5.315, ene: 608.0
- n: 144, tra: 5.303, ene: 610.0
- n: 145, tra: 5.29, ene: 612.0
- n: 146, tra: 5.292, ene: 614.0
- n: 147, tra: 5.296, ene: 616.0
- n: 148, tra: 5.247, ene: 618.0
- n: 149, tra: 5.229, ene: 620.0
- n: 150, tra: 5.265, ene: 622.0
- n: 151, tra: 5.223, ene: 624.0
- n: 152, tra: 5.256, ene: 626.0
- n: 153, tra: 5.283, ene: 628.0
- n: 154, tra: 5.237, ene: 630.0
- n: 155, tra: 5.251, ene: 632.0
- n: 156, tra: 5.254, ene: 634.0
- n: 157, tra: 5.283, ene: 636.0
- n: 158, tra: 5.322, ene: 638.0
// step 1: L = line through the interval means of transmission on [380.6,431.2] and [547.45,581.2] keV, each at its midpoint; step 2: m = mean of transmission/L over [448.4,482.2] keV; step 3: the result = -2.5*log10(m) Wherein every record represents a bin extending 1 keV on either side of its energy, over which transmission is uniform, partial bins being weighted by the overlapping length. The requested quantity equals 0.07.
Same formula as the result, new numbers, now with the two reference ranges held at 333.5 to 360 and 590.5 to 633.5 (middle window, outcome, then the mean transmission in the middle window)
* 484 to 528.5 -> 0.10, 4.79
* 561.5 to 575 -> 0.03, 5.11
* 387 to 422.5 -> 0.05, 4.97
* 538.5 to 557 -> 0.06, 4.95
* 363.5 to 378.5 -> 0.04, 5.01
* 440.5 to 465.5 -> 0.06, 4.96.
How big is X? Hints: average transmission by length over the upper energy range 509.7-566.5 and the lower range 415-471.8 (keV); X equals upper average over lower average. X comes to 0.9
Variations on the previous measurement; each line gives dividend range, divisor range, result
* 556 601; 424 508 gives 1.06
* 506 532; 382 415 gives 0.85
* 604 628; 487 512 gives 1.05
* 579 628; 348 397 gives 1.06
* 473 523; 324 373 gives 0.95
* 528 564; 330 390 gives 0.84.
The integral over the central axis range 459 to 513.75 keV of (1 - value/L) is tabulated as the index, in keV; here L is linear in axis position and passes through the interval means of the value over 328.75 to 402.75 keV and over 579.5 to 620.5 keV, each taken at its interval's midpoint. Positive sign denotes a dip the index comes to 3.7 keV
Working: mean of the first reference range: 5.11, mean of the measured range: 4.84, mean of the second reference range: 5.28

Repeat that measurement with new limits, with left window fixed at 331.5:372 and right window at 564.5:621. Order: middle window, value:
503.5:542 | 8.4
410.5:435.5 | 0.8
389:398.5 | 0.4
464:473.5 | 1.6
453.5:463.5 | 0.5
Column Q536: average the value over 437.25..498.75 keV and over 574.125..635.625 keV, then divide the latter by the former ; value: 1.08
